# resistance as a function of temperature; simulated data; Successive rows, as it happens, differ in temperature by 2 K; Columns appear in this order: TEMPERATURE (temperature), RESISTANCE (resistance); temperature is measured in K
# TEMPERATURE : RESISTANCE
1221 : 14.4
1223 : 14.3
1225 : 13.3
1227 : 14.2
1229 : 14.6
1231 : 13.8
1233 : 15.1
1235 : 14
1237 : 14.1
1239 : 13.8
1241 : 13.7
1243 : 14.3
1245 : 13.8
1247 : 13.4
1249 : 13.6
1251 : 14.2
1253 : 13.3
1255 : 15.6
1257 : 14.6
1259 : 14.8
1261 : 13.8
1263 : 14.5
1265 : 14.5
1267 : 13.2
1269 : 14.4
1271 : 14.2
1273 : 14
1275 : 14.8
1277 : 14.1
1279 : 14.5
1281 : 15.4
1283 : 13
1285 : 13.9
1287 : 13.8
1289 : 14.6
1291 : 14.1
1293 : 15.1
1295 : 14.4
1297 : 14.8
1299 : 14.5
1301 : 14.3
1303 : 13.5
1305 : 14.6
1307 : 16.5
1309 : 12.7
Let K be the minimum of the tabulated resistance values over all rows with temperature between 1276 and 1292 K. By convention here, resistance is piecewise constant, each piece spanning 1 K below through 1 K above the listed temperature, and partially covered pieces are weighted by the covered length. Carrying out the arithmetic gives 13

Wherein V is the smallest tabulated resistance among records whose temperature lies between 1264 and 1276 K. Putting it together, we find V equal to 13.2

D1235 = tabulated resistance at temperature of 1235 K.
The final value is 14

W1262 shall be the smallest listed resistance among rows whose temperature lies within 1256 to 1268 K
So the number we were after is 13.2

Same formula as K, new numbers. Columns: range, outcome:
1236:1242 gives 13.7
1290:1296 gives 14.1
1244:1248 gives 13.4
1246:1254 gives 13.3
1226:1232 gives 13.8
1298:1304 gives 13.5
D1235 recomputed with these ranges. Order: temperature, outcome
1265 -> 14.5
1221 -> 14.4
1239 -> 13.8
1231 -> 13.8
